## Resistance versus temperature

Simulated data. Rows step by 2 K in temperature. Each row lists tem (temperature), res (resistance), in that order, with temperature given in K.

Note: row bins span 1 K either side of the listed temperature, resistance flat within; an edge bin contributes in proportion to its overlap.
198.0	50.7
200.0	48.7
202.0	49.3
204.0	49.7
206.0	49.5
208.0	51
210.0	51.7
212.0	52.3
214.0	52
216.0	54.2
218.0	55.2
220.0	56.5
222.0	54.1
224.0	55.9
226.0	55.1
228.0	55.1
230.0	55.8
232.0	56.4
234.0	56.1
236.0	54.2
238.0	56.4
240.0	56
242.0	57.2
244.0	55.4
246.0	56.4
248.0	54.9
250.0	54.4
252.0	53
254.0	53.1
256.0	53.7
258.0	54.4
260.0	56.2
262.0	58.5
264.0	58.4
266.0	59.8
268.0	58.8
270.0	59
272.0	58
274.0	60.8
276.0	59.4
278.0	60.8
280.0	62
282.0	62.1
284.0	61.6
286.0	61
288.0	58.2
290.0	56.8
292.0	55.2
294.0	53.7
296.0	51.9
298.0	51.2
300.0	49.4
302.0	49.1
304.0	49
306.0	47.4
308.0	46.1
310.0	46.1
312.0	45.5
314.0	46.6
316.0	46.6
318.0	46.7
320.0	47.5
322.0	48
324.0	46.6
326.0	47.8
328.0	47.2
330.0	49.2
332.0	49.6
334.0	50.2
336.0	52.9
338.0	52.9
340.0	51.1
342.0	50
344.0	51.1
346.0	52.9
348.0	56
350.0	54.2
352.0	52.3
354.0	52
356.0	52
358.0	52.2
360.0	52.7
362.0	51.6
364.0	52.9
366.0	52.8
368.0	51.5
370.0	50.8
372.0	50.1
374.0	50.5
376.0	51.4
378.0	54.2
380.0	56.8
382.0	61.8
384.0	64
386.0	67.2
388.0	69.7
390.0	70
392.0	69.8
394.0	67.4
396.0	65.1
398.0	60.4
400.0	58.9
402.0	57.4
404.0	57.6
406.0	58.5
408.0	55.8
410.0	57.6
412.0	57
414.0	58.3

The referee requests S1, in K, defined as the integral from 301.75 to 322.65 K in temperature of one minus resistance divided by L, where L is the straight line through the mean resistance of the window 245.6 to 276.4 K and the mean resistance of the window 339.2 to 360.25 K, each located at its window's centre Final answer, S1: 2.77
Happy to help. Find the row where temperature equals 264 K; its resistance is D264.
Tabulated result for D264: 58.4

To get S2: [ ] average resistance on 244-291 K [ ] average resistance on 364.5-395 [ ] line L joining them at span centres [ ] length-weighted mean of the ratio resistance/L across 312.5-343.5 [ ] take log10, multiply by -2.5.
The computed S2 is 0.20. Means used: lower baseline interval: 57.8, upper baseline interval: 59.1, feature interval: 48.8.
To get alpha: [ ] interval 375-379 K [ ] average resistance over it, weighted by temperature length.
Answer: 52.8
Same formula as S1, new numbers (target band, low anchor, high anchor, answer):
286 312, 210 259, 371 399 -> 2.8 K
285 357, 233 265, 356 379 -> 3.6 K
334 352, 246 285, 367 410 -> 1.9 K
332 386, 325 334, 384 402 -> 2.9 K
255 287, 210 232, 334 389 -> -2.7 K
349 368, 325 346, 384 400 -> 1.5 K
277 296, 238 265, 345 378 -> -1.4 K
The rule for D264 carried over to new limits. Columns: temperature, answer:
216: 54.2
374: 50.5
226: 55.1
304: 49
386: 67.2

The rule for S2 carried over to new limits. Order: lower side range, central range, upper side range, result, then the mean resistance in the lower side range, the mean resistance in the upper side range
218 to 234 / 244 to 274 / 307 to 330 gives -0.08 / 55.6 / 46.9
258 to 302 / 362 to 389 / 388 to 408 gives 0.10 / 57.5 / 62.8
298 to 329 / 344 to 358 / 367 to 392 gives 0.02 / 47.4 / 58.6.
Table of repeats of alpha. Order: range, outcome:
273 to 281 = 60.8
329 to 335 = 49.7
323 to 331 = 47.7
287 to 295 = 56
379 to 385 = 60.9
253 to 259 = 53.7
